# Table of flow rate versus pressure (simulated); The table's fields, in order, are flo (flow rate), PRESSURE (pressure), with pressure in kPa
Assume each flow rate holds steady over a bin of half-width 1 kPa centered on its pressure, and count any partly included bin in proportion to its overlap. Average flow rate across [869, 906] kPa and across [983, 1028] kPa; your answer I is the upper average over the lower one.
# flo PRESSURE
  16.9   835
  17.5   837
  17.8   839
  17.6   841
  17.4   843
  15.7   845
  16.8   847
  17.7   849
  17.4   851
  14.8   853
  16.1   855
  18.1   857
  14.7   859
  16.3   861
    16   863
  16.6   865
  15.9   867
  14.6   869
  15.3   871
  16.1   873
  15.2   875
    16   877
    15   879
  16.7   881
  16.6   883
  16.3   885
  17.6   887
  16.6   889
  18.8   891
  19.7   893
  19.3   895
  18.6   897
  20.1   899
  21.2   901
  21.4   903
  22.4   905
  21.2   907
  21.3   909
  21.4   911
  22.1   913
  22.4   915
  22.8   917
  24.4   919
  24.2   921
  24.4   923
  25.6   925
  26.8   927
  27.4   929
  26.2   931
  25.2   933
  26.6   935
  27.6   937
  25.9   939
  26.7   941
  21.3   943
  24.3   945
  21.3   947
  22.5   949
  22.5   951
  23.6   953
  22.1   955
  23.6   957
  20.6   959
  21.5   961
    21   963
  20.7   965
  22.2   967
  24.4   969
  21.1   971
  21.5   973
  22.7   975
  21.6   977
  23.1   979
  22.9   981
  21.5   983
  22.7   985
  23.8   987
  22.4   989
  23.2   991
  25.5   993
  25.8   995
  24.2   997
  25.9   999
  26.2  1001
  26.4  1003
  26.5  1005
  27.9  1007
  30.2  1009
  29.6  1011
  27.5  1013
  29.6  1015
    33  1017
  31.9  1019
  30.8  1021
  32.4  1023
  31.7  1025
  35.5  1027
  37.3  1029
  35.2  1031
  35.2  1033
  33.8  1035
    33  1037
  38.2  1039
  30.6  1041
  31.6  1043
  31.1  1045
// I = 1.55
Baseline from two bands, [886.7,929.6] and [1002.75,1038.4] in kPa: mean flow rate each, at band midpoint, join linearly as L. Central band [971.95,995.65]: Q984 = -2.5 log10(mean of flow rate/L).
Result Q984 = 0.23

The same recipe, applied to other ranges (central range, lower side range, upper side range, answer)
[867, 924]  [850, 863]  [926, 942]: 0.12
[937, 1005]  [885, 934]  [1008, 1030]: 0.18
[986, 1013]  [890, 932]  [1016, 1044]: 0.18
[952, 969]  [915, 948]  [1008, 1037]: 0.23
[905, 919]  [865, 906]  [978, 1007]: -0.14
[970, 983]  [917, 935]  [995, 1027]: 0.24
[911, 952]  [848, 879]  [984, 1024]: -0.14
